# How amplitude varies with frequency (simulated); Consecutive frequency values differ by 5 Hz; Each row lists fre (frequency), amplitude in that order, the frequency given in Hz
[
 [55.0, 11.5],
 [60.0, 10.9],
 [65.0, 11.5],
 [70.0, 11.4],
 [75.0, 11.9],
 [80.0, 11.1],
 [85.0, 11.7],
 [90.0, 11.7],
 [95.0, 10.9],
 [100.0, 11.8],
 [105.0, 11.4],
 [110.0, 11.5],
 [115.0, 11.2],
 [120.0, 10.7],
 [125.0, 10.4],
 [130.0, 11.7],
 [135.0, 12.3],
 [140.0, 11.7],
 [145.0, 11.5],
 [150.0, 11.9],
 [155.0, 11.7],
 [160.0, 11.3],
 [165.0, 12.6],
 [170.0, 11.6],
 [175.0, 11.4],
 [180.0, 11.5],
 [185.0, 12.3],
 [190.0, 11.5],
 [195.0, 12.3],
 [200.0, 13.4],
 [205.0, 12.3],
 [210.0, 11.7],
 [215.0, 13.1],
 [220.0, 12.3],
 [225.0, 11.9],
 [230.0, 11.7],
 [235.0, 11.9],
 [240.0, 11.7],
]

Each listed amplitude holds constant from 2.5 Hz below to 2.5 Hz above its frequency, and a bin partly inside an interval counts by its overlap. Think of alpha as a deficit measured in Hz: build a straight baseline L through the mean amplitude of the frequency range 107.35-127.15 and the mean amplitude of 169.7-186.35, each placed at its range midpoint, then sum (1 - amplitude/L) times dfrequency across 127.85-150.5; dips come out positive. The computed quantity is -1.2 Hz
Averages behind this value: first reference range 11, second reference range 11.7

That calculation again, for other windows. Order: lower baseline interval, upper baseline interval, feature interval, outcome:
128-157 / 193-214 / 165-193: 1.0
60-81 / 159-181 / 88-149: 0.8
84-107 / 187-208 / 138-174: 0.8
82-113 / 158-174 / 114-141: 0.7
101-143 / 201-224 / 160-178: 0.2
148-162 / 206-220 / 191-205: -0.5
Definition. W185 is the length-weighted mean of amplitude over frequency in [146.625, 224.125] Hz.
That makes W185 12.1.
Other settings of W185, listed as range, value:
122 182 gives 11.6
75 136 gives 11.4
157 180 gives 11.7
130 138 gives 12.1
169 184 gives 11.6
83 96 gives 11.5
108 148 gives 11.4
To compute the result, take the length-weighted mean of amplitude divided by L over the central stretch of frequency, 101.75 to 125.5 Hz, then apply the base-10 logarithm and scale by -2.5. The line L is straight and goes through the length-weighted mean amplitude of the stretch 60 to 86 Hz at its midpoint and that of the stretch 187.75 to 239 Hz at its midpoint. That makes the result 0.05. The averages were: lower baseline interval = 11.4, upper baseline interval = 12.2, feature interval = 11.1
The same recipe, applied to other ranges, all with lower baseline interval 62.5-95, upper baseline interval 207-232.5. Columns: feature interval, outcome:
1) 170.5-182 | 0.04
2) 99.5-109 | 0.01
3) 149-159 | 0.01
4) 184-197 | 0.00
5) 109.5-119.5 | 0.04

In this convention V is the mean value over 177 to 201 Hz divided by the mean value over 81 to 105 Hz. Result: 1.1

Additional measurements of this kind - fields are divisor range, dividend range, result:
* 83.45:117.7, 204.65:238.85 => 1.06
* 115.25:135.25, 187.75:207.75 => 1.11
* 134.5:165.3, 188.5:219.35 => 1.05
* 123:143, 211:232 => 1.06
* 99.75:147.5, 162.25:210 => 1.06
